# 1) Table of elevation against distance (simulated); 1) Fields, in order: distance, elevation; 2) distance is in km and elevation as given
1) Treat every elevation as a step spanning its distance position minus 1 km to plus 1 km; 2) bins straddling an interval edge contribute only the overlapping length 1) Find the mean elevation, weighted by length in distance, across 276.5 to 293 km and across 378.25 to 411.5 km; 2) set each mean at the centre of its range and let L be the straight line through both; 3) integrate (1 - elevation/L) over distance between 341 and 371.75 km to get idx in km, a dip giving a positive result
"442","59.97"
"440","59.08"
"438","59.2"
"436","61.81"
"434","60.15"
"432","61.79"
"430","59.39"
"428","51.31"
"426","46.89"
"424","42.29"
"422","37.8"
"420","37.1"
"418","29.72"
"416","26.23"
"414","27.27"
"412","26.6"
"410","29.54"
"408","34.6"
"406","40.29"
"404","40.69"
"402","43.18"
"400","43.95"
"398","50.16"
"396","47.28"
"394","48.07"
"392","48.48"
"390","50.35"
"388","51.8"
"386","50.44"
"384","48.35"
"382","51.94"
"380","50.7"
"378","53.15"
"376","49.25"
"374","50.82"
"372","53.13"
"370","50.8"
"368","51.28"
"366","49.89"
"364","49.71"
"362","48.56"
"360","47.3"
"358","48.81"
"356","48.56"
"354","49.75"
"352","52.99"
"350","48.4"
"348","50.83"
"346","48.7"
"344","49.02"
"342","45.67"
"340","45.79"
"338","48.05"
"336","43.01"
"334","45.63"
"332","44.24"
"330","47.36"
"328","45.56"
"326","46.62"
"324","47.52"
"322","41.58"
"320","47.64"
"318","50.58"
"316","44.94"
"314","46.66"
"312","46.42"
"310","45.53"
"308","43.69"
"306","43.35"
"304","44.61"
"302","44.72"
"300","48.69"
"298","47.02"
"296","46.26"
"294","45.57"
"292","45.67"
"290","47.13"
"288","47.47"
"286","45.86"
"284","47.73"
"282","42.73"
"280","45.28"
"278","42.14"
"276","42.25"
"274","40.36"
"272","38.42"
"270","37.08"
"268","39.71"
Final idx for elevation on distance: -2.7 km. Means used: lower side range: 45.4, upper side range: 45.5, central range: 49.4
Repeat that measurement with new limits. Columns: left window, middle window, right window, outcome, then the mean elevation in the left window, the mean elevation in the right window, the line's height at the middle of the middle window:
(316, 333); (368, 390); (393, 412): -4.28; 46.3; 41.2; 42.7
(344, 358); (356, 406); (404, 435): -3.41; 49.7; 40.7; 45.8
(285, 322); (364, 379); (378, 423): -2.78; 46.1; 41.8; 43.1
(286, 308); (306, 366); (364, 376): 1.73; 45.9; 50.9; 48.6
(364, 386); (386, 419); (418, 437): 6.65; 50.9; 49.8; 50.3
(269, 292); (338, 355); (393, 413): -2.86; 43.4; 40.4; 41.8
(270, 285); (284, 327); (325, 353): -1.50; 42.3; 47.3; 44.6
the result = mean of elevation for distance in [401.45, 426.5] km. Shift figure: 35.2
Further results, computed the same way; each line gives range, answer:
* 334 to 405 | 48.8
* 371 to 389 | 51.1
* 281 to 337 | 45.8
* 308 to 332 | 46.2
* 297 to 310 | 45.4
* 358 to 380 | 50.3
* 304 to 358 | 46.8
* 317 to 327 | 46.8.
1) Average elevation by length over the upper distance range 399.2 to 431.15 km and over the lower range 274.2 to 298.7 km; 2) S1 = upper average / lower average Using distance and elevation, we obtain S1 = 0.85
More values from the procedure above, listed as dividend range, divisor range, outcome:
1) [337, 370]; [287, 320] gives 1.06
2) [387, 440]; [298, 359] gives 0.96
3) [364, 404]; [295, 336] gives 1.08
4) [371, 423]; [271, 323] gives 0.96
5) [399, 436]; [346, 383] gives 0.83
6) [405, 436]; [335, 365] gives 0.86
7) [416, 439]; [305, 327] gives 1.06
